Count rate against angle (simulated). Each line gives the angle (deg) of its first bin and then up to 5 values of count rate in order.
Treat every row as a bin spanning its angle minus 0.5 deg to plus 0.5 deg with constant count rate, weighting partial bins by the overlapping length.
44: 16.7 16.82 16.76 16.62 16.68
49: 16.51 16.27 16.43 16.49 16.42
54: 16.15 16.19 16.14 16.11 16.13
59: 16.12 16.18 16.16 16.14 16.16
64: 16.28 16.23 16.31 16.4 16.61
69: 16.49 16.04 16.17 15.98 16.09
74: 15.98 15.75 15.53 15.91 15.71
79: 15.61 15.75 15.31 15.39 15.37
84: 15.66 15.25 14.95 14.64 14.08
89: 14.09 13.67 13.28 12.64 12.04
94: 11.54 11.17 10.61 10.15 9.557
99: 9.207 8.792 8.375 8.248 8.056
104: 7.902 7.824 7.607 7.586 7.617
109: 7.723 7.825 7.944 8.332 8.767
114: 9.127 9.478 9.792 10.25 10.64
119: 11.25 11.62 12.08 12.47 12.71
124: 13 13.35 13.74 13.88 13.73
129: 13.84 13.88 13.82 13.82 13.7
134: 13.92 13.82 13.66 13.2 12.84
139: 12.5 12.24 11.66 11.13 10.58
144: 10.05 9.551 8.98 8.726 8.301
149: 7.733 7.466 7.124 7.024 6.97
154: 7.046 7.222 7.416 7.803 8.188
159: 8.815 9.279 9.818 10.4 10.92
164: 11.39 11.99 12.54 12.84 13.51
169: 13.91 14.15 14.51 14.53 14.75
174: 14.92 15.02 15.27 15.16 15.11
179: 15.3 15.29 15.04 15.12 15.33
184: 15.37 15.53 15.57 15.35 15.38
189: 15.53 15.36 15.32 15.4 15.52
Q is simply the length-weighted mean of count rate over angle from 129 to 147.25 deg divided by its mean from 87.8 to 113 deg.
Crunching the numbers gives 1.3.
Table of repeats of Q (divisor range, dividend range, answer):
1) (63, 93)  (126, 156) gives 0.71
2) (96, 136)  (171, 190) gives 1.42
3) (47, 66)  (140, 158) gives 0.53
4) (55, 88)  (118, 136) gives 0.83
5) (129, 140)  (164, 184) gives 1.07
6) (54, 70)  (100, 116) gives 0.51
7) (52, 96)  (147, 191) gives 0.80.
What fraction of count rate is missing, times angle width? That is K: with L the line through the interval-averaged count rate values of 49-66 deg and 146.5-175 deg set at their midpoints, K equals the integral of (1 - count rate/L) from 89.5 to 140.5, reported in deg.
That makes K 7.0 deg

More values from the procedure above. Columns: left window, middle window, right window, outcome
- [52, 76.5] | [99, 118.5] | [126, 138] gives 8.05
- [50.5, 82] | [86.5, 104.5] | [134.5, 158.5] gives 3.66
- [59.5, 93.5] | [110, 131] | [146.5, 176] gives 2.24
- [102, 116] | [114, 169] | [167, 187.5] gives 0.22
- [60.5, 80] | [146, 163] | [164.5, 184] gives 7.56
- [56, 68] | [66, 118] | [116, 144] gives 8.90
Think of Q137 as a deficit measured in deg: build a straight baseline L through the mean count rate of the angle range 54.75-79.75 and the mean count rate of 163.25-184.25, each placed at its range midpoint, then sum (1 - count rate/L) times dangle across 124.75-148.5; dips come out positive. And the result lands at 4.2 deg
